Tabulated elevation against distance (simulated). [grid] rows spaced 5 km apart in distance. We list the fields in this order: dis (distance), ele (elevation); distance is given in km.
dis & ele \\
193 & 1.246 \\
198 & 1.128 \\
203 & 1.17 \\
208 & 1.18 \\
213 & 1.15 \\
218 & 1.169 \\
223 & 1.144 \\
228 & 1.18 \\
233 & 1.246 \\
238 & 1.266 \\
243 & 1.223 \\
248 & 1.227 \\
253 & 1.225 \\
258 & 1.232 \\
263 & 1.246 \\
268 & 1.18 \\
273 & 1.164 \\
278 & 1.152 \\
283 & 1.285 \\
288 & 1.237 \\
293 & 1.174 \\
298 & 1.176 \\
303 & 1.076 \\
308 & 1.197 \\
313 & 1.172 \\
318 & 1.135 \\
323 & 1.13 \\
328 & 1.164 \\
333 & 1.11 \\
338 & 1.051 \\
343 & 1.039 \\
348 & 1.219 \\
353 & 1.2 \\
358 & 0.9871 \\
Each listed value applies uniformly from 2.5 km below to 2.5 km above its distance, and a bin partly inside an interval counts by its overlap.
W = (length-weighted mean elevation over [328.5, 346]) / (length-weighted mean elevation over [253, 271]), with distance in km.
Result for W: 0.89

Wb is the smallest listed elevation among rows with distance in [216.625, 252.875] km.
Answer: 1.144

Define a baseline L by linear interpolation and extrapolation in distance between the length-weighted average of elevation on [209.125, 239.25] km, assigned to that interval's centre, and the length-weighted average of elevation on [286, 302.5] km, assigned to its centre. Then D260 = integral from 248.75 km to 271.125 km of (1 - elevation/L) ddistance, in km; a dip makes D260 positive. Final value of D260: -0.7 km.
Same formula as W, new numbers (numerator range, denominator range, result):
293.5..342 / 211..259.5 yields 0.94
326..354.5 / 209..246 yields 0.94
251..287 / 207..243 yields 1.02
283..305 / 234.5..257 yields 0.96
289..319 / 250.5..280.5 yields 0.97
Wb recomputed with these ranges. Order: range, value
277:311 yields 1.076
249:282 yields 1.152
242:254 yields 1.223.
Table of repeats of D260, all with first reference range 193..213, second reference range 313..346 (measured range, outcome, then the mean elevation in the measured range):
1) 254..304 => -2.7 km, 1.2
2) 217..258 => -2.1 km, 1.21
